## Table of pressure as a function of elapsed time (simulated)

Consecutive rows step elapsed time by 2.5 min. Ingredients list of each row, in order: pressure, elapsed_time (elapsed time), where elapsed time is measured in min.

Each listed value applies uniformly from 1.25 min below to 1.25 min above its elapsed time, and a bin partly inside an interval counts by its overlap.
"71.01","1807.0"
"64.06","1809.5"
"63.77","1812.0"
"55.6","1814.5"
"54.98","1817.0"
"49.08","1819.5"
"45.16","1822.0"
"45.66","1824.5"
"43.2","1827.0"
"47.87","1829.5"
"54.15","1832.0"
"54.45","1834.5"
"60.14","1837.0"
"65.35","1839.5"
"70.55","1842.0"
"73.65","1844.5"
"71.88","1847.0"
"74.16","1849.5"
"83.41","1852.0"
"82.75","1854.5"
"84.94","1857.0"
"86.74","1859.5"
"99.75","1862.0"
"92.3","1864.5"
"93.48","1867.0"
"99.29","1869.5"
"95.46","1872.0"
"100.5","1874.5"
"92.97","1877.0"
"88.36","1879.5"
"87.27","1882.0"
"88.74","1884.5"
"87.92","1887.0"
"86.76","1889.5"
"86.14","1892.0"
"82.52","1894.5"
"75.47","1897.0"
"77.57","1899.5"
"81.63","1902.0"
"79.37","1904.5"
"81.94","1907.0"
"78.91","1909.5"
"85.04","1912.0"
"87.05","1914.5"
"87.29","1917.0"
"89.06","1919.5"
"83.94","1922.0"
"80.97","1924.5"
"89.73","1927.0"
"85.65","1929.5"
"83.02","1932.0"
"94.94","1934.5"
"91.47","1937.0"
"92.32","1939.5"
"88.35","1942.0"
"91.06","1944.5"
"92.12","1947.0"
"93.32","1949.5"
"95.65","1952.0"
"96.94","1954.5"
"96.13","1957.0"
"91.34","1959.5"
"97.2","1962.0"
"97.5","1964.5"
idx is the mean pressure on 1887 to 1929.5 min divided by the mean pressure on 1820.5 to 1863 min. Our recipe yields 1.25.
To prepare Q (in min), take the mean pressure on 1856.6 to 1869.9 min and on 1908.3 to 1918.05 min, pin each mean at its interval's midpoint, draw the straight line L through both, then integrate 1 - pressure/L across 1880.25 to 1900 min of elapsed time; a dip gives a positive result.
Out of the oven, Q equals 0.9 min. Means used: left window 92.8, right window 84.5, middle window 84.4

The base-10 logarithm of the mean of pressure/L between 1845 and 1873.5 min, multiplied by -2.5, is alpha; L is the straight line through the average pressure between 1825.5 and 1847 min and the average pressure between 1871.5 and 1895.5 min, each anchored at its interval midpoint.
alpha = -0.18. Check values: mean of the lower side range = 59.3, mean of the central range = 87.4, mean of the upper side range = 89.6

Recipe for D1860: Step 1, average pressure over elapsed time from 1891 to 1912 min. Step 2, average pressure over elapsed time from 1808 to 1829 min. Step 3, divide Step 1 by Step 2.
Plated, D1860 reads 1.53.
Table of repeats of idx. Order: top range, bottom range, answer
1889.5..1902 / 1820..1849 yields 1.41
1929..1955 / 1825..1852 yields 1.47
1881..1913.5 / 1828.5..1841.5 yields 1.45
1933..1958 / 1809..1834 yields 1.79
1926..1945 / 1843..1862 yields 1.11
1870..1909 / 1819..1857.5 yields 1.38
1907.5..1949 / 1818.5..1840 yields 1.71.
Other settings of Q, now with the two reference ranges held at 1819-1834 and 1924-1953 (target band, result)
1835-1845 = -2.5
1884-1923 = -3.6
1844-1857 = -4.8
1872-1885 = -4.8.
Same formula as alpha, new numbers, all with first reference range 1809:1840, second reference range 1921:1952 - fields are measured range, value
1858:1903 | -0.247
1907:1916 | -0.030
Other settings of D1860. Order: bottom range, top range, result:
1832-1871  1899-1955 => 1.11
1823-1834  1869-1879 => 2.00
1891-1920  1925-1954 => 1.10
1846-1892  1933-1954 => 1.04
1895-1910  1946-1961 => 1.19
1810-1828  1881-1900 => 1.63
